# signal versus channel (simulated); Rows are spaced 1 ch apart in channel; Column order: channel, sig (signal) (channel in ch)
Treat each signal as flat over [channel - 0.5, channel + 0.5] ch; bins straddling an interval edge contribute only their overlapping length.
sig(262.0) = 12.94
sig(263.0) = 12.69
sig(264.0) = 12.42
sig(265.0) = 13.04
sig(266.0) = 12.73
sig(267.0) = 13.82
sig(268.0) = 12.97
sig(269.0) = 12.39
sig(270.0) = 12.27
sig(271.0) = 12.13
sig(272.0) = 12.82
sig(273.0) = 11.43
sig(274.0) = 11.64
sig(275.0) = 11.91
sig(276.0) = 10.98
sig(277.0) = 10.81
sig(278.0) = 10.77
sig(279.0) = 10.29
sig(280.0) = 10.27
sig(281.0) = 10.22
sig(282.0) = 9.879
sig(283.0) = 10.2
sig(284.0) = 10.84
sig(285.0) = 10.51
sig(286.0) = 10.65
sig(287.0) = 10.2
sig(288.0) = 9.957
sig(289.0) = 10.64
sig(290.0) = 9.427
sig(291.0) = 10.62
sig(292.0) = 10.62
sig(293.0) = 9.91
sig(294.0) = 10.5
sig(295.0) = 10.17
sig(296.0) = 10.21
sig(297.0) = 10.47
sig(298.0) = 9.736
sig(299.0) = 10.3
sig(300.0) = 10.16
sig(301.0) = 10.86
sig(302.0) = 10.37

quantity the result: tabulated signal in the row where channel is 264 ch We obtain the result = 12.42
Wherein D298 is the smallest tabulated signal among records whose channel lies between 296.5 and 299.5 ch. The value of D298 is 9.736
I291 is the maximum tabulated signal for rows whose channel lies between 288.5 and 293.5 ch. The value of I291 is 10.64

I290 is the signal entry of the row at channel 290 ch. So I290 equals 9.427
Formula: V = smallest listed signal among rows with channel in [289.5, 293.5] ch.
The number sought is 9.427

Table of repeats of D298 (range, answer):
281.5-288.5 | 9.879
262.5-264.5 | 12.42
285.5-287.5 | 10.2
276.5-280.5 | 10.27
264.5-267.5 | 12.73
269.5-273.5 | 11.43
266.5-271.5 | 12.13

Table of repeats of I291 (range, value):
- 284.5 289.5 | 10.65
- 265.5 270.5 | 13.82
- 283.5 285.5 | 10.84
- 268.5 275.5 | 12.82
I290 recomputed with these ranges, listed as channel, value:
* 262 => 12.94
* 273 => 11.43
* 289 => 10.64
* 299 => 10.3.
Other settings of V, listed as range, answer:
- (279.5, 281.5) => 10.22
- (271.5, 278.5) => 10.77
